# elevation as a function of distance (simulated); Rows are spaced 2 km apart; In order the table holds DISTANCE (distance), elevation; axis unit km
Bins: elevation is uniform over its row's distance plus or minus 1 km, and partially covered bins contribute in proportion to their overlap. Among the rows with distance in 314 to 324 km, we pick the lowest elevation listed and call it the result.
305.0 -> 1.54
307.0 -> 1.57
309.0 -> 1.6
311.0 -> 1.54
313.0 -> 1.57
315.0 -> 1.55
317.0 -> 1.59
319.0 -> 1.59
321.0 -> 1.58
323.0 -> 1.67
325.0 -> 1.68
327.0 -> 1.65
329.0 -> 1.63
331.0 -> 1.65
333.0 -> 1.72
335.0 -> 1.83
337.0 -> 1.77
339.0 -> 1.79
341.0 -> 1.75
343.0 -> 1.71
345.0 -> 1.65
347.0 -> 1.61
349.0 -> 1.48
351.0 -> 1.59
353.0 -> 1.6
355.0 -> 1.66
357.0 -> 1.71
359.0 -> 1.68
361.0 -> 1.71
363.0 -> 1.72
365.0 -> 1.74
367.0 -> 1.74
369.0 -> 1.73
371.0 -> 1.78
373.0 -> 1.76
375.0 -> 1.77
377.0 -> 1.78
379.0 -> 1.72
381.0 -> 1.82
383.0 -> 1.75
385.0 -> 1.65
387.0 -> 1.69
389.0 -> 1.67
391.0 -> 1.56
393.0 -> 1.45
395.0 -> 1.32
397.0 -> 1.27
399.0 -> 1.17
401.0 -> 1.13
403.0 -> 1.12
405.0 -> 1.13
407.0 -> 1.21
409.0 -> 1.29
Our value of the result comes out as 1.55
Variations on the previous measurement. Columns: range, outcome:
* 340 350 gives 1.48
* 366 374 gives 1.73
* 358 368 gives 1.68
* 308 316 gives 1.54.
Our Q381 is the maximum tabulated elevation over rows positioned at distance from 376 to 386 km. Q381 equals 1.82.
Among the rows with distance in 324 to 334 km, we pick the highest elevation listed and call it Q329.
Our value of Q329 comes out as 1.72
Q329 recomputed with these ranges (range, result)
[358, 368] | 1.74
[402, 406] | 1.13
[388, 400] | 1.67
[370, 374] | 1.78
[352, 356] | 1.66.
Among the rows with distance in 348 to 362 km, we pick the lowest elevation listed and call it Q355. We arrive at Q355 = 1.48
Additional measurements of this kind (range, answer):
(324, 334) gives 1.63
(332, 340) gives 1.72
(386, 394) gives 1.45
